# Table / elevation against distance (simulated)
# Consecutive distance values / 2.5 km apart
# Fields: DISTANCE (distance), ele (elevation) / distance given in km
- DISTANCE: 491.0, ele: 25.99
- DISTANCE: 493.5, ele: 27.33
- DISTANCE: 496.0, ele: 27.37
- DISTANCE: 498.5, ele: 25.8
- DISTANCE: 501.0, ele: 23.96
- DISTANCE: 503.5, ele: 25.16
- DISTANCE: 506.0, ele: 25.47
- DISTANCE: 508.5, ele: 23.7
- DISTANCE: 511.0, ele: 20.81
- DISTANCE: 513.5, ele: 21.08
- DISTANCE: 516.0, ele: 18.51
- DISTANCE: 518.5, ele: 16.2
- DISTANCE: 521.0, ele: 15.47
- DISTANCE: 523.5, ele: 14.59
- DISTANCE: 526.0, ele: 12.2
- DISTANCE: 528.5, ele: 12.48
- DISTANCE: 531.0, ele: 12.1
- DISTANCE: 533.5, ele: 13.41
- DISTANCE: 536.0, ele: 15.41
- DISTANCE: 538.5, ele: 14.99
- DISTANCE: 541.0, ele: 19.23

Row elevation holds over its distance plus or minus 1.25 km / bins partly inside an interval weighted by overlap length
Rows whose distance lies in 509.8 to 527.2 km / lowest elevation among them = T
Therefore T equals 12.2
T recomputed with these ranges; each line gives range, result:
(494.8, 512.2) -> 20.81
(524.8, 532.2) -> 12.1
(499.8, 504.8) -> 23.96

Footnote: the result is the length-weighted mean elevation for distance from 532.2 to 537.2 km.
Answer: 14.4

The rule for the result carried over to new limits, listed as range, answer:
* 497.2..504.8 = 25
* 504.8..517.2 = 21.9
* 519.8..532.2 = 13.4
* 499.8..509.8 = 24.6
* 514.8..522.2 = 16.7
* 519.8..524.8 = 15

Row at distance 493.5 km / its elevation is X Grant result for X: 27.33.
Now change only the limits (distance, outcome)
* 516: 18.51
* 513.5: 21.08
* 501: 23.96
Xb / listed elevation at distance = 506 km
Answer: 25.47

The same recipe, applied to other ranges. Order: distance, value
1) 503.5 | 25.16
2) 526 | 12.2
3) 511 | 20.81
